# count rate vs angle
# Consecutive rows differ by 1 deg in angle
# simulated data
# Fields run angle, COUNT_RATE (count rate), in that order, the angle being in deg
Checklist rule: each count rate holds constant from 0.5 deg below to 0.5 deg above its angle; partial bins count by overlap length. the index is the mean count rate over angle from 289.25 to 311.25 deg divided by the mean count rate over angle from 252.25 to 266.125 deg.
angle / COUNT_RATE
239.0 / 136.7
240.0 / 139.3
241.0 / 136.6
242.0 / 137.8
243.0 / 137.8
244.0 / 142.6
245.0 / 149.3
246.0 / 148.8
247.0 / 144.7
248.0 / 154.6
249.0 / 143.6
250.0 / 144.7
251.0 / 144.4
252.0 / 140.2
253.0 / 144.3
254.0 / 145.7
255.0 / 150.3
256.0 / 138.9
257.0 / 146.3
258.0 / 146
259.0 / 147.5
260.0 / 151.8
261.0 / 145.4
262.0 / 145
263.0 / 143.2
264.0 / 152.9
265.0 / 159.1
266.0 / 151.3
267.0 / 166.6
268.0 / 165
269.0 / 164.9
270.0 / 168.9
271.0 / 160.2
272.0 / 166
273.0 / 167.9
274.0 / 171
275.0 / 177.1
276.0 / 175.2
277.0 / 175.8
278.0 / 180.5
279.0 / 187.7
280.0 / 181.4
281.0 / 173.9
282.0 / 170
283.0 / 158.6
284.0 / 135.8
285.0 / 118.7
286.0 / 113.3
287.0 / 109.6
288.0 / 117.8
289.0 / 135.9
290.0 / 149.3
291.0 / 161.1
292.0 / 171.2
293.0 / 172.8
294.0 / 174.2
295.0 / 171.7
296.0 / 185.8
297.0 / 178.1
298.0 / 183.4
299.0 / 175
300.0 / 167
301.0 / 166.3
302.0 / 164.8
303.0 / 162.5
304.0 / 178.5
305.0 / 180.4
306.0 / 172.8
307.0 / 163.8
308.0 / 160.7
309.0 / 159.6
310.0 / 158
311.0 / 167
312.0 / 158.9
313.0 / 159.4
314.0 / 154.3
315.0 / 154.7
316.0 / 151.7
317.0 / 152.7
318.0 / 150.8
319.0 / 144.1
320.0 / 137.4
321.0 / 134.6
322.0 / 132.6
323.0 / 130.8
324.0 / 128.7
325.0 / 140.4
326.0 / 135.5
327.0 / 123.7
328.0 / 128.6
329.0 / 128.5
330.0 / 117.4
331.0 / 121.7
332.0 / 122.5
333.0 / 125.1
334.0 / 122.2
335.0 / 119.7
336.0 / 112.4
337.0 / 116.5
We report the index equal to 1.1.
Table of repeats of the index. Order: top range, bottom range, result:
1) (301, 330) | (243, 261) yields 1.03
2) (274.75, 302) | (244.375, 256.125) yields 1.11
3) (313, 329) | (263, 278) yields 0.85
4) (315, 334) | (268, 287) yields 0.83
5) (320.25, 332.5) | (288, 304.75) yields 0.77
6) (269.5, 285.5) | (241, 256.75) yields 1.16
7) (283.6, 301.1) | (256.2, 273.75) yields 0.99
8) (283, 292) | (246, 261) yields 0.92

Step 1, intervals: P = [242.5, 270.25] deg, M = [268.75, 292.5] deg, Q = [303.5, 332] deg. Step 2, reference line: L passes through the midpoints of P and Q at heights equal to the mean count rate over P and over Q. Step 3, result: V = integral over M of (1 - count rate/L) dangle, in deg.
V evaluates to -1.5 deg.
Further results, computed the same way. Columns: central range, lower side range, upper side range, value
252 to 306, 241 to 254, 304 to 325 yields -4.03 deg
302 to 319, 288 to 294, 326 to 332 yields -2.56 deg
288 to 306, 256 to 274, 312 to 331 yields -2.66 deg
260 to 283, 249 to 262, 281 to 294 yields -3.18 deg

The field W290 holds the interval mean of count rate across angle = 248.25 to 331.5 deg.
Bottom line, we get 154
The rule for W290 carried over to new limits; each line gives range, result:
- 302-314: 165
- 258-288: 157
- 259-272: 156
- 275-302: 162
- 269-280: 173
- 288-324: 160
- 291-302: 173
